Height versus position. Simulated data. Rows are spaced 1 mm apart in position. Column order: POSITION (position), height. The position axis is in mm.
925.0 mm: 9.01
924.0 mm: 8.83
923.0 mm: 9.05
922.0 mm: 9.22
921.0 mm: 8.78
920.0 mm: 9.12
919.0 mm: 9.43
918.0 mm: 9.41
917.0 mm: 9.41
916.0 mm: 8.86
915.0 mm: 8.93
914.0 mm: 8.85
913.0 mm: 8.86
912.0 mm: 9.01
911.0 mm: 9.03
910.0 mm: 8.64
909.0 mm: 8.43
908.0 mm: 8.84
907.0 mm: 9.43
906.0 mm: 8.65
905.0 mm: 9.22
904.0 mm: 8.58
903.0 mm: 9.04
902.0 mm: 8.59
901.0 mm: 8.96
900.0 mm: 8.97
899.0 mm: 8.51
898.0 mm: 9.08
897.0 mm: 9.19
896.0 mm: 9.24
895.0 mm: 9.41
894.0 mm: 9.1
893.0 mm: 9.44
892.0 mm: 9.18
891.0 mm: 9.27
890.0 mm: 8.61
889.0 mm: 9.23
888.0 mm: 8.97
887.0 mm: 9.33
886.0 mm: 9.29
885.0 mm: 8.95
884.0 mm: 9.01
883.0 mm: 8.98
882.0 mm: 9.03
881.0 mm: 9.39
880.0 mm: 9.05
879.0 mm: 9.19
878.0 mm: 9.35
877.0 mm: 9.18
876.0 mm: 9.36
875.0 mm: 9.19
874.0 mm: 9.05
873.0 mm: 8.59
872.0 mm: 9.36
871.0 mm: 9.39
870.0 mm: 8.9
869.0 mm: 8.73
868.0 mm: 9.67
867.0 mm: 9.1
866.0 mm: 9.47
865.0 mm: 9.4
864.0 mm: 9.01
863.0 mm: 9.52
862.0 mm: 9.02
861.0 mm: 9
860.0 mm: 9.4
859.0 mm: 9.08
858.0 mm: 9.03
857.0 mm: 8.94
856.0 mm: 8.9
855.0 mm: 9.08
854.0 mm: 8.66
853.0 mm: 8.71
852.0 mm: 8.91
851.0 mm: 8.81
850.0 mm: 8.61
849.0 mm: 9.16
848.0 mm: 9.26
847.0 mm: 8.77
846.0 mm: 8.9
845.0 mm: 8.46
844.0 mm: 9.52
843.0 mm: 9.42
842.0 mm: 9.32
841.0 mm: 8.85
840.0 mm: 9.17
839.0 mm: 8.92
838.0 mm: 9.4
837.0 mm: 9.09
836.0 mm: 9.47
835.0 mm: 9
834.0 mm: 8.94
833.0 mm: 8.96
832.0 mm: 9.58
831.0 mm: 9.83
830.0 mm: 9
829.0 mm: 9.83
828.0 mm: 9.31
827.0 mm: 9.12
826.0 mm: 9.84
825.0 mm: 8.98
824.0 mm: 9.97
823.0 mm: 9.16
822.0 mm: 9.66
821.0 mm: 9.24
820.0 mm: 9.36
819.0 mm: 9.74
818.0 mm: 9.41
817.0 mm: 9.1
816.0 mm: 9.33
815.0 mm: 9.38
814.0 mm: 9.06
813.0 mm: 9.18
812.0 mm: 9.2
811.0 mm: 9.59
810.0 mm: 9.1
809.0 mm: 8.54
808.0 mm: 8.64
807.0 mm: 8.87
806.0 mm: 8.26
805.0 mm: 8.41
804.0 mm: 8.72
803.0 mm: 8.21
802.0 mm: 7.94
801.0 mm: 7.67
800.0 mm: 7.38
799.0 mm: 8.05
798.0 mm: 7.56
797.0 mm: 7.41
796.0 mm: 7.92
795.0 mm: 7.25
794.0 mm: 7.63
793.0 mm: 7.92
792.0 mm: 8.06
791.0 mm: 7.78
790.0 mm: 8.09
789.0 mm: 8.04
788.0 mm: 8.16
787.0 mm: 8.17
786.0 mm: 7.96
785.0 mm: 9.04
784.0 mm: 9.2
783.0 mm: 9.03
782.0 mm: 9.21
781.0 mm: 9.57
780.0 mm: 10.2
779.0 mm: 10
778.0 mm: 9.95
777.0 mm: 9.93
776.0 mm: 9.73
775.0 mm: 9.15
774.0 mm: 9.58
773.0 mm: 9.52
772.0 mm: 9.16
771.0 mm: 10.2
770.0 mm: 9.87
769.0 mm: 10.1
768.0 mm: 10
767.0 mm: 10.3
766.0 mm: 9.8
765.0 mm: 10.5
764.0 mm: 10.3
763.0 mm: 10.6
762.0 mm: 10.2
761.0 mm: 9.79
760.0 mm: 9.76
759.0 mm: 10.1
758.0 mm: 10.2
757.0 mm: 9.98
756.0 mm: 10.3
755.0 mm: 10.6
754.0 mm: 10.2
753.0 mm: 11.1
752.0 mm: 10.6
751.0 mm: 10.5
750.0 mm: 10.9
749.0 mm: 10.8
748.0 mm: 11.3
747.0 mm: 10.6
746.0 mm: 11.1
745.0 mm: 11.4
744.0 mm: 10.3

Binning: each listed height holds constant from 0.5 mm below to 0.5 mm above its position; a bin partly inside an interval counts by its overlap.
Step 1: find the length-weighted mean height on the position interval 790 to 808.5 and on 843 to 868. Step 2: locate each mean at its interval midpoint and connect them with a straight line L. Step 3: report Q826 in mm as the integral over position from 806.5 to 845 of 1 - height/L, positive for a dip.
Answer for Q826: -3.50 mm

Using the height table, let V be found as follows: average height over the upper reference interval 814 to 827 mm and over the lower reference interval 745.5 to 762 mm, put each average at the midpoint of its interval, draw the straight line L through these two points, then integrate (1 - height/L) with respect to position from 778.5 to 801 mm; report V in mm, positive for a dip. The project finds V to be 3.58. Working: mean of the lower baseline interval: 10.5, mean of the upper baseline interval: 9.4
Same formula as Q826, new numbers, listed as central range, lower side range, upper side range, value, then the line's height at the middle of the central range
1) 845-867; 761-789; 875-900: 0.58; 9.26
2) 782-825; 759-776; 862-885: 4.77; 9.67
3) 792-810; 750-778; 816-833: 3.03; 9.68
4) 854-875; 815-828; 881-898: 0.27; 9.24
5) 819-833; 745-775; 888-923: 0.37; 9.7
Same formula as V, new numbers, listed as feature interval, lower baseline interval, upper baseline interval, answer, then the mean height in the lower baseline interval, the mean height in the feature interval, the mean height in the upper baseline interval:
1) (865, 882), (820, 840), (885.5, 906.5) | -0.1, 9.33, 9.19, 9.04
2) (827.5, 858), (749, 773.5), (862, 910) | 1.2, 10.2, 9.09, 9.09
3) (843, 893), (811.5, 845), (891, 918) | 0.3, 9.3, 9.09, 8.99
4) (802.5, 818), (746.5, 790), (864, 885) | 1.1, 9.84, 8.92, 9.16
